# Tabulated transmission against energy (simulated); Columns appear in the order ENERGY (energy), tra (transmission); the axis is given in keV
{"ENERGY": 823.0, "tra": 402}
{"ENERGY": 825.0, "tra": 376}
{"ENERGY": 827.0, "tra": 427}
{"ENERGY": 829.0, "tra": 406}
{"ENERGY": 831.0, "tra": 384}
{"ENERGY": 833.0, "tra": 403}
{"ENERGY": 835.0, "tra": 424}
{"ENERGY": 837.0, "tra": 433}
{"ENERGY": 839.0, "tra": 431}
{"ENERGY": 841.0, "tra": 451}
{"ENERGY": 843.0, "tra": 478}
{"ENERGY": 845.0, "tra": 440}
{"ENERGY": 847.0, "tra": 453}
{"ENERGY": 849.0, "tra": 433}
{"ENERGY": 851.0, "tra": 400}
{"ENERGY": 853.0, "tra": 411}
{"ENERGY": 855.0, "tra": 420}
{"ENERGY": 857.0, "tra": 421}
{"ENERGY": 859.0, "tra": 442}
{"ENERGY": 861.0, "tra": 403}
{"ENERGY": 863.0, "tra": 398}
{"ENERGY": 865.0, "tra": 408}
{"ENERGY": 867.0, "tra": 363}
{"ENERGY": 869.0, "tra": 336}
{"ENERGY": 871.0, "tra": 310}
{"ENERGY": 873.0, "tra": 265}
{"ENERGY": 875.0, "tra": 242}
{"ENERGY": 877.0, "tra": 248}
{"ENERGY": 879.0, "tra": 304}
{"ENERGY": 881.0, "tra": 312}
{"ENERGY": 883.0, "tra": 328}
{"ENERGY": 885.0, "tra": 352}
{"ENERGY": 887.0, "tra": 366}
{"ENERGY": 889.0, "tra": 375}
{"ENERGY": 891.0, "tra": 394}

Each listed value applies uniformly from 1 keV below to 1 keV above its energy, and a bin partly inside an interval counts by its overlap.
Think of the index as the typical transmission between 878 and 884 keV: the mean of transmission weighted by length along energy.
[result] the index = 315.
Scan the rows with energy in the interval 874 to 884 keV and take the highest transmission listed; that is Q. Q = 328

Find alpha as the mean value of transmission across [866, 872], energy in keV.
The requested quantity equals 336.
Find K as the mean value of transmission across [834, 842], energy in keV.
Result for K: 435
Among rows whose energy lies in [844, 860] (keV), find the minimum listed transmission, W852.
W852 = 400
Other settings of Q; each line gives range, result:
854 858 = 421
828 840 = 433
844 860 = 453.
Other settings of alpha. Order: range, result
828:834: 398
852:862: 419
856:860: 432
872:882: 274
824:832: 398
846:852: 429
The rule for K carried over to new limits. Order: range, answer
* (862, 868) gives 390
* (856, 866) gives 414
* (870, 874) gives 288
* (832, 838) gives 420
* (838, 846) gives 450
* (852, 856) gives 416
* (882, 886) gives 340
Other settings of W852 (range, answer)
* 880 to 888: 312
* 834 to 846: 424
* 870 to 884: 242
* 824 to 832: 376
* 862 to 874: 265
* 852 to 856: 411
